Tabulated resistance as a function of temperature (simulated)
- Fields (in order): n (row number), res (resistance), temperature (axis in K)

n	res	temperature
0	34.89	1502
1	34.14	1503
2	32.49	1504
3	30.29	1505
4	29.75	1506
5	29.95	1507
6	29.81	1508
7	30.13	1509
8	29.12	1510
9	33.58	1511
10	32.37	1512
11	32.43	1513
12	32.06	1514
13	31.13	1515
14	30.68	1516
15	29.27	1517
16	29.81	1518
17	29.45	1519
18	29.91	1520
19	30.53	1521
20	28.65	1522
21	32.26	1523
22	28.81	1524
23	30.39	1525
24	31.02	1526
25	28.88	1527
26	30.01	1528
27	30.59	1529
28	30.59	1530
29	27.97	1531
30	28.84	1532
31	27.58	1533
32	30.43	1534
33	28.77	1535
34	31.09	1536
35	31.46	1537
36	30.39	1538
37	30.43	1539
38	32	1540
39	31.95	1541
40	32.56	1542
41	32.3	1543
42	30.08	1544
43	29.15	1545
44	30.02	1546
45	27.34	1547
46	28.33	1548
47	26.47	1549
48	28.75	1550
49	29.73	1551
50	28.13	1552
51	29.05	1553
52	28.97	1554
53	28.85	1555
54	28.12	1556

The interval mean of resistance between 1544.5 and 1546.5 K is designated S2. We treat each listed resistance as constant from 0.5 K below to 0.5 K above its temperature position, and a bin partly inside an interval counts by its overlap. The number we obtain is 29.6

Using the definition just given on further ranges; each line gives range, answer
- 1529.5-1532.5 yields 29.1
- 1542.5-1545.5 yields 30.5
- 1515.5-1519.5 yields 29.8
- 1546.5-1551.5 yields 28.1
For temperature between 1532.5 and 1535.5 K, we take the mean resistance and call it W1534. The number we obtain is 28.9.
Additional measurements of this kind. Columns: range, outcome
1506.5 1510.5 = 29.8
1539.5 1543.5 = 32.2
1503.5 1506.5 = 30.8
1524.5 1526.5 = 30.7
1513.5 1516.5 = 31.3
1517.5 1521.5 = 29.9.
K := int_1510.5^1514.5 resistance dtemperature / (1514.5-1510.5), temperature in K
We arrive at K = 32.6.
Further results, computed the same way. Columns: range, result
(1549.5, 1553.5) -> 28.9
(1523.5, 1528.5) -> 29.8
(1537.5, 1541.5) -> 31.2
